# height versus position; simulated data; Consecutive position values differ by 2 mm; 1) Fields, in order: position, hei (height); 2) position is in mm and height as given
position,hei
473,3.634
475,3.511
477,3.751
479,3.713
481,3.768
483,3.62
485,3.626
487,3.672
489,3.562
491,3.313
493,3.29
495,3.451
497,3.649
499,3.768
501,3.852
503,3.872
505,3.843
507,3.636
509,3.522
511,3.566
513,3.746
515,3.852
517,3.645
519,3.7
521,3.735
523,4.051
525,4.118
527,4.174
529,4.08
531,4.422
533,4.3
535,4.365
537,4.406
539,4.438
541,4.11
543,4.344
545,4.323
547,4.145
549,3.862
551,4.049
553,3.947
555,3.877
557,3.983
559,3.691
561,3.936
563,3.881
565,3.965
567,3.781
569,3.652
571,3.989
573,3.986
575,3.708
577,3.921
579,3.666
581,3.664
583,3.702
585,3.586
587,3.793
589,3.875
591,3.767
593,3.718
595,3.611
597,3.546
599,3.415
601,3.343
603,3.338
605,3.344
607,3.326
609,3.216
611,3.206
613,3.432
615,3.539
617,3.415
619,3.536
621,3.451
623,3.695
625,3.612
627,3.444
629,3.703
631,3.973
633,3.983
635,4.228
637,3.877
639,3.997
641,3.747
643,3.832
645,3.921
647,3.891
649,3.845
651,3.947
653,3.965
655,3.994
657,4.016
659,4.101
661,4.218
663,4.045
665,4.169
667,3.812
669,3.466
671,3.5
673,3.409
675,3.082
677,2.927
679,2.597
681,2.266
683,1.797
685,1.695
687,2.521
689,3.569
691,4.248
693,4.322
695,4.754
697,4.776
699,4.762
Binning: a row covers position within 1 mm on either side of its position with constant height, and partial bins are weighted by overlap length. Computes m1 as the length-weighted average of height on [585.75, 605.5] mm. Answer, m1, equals 3.58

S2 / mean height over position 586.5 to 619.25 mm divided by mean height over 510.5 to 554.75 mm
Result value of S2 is 0.86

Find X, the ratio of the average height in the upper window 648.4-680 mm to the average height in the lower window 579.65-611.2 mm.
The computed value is 1.0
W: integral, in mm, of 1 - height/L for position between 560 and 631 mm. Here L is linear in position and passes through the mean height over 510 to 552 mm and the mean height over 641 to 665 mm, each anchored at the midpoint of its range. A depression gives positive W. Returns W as 7.0 mm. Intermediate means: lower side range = 4.07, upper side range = 3.98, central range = 3.63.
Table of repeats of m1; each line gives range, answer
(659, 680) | 3.55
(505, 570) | 3.98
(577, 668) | 3.72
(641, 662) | 3.96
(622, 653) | 3.85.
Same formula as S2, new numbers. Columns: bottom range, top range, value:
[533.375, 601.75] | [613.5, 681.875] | 0.95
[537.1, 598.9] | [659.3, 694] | 0.85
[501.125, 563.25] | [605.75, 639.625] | 0.91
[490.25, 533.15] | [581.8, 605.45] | 0.95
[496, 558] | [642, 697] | 0.90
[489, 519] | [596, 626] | 0.94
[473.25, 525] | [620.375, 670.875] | 1.05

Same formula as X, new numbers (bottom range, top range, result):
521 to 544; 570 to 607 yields 0.86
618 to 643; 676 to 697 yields 0.84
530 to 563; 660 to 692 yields 0.78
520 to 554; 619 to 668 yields 0.93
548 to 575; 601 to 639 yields 0.92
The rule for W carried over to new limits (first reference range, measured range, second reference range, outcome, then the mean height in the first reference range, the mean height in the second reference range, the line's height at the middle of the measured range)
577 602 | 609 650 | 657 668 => 1.9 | 3.65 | 4.06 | 3.88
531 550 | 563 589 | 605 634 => 0.9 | 4.26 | 3.53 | 3.93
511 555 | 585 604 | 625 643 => 1.6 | 4.07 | 3.85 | 3.94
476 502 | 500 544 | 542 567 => -2.1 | 3.62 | 3.99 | 3.81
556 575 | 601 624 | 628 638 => 3.0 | 3.87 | 3.95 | 3.93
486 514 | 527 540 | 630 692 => -2.6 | 3.62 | 3.57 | 3.61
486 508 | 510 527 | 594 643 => -1.0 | 3.63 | 3.59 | 3.62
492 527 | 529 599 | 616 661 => -2.9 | 3.74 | 3.83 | 3.78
